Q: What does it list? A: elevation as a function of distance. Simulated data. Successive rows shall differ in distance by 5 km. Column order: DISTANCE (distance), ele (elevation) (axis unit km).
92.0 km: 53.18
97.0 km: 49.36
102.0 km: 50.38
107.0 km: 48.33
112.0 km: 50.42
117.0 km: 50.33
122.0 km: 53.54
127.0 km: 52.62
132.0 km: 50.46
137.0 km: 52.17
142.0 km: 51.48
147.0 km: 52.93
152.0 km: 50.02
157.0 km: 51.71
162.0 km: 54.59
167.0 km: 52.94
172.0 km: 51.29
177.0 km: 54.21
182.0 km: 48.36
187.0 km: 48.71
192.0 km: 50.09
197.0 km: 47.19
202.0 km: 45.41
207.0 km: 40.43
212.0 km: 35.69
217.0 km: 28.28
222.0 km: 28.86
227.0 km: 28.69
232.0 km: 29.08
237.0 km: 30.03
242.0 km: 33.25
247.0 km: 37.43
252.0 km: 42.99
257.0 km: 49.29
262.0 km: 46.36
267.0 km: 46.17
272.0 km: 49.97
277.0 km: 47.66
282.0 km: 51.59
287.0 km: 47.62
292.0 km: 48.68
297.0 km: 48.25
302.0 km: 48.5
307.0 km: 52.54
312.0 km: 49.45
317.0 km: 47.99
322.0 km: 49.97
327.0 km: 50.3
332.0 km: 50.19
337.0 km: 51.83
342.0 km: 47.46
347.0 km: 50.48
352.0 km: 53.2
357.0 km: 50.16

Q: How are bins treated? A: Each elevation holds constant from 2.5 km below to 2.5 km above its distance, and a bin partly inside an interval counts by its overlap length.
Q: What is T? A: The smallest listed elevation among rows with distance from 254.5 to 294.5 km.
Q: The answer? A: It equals 46.17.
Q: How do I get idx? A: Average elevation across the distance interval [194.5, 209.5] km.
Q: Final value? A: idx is 44.3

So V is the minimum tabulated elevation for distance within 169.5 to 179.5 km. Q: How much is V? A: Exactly 51.29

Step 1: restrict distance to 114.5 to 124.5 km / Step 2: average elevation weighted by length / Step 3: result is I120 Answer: 51.9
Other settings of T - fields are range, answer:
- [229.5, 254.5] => 29.08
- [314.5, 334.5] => 47.99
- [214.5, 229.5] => 28.28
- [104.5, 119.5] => 48.33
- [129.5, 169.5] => 50.02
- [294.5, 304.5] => 48.25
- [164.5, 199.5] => 47.19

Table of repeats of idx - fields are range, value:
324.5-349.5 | 50.1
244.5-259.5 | 43.2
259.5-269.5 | 46.3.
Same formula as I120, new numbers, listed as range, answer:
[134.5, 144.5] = 51.8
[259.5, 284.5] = 48.4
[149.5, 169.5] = 52.3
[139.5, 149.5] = 52.2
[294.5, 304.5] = 48.4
